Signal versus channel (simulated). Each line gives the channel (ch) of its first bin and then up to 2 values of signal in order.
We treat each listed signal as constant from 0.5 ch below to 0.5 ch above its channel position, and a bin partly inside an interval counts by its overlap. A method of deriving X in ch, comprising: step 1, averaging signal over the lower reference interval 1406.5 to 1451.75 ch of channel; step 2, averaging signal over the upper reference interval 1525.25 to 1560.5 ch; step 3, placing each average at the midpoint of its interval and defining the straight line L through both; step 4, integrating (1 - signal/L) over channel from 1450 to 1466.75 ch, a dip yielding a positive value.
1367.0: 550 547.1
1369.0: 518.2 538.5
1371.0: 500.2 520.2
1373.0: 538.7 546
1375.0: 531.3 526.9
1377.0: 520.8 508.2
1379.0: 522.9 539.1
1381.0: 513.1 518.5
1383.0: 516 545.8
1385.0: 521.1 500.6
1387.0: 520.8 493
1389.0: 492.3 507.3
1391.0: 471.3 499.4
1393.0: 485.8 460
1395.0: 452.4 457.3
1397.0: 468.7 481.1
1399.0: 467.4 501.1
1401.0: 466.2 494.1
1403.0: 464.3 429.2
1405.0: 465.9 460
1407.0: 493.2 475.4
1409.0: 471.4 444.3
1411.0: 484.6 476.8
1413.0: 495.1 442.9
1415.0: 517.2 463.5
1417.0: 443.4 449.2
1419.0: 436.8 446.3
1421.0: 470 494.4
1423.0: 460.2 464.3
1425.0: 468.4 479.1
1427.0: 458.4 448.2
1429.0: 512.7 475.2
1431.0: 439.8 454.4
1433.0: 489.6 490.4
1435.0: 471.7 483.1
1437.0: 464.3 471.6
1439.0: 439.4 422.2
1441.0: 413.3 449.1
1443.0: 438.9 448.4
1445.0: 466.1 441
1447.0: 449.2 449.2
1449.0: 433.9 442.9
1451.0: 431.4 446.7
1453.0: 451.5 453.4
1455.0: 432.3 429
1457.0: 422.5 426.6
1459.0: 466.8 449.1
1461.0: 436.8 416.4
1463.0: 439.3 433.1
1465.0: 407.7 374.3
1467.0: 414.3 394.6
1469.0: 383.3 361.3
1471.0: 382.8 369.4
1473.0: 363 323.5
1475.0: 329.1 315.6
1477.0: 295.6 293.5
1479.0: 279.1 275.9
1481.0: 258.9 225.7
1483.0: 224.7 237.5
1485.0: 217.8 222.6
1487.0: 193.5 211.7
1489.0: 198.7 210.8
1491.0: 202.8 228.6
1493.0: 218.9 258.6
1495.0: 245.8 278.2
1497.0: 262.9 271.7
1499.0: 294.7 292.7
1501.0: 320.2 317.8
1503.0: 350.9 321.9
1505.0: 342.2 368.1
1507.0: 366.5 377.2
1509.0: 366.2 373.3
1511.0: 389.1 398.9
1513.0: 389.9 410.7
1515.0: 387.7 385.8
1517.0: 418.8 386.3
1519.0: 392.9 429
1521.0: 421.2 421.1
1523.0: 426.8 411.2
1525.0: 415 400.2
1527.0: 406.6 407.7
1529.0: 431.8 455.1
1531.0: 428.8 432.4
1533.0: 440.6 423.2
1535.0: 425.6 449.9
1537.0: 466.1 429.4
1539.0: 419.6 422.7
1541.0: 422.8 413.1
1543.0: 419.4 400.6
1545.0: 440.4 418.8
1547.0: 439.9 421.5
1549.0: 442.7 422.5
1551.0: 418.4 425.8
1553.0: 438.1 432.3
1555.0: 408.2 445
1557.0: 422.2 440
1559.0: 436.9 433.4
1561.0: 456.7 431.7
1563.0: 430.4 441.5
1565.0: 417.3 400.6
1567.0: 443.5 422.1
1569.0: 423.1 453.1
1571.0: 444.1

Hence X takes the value 0.8 ch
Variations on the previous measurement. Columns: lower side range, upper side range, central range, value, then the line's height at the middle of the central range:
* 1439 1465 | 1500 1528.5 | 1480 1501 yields 8.5 ch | 405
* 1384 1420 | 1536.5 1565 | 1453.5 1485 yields 6.4 ch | 455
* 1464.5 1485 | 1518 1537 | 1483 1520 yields 6.7 ch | 374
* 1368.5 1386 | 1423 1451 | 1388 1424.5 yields 1.5 ch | 492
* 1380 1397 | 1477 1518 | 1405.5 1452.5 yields -4.3 ch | 424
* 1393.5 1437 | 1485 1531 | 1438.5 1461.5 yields -1.1 ch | 420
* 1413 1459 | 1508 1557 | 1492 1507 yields 4.7 ch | 431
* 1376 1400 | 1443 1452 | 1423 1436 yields -0.3 ch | 461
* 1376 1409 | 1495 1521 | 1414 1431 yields -0.4 ch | 456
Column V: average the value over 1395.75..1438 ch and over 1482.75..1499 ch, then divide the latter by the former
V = 0.5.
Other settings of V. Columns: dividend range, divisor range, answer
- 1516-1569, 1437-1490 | 1.14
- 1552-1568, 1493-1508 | 1.41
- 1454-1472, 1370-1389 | 0.80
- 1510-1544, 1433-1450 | 0.92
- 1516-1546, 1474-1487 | 1.60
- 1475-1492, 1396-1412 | 0.52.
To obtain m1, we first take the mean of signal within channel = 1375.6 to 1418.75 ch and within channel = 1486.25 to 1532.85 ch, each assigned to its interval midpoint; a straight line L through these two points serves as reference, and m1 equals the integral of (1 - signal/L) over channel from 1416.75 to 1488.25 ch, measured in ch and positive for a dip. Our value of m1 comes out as 2.7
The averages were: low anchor 486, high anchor 346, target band 404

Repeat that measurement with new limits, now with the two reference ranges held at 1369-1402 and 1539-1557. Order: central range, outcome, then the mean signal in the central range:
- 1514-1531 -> 0.96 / 413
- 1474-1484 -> 3.94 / 278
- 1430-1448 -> 0.86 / 455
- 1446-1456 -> 0.63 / 443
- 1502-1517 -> 2.39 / 373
